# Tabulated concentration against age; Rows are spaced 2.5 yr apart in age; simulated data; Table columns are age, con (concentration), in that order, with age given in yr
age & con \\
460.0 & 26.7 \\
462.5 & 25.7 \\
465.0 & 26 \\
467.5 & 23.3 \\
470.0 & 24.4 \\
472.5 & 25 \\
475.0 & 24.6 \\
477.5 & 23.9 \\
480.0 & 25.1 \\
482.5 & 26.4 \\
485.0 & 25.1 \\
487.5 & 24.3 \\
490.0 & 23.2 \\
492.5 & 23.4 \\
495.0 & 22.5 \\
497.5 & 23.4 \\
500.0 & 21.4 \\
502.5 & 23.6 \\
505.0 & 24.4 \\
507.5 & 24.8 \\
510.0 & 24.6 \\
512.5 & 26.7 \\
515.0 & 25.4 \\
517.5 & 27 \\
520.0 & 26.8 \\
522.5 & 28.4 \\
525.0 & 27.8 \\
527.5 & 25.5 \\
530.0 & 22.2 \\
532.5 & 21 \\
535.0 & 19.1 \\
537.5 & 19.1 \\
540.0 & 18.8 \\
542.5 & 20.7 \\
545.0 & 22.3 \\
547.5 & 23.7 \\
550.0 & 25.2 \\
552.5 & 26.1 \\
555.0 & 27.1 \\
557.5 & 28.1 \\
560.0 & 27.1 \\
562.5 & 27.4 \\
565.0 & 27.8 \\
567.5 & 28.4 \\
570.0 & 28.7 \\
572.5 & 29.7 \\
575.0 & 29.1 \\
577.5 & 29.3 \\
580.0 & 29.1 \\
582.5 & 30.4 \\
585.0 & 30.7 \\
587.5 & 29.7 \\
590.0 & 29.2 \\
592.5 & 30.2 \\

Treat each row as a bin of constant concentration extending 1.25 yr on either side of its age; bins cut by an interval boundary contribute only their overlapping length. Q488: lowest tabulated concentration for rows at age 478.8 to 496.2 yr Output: 22.5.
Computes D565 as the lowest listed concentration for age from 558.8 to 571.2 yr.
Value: 27.1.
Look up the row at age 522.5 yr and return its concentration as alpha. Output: 28.4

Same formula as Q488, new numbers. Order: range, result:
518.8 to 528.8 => 25.5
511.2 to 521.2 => 25.4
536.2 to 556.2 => 18.8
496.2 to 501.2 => 21.4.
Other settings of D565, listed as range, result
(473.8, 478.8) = 23.9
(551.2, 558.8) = 26.1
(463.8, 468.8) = 23.3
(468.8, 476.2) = 24.4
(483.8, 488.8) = 24.3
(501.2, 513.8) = 23.6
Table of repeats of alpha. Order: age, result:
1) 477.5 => 23.9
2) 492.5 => 23.4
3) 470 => 24.4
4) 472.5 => 25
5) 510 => 24.6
